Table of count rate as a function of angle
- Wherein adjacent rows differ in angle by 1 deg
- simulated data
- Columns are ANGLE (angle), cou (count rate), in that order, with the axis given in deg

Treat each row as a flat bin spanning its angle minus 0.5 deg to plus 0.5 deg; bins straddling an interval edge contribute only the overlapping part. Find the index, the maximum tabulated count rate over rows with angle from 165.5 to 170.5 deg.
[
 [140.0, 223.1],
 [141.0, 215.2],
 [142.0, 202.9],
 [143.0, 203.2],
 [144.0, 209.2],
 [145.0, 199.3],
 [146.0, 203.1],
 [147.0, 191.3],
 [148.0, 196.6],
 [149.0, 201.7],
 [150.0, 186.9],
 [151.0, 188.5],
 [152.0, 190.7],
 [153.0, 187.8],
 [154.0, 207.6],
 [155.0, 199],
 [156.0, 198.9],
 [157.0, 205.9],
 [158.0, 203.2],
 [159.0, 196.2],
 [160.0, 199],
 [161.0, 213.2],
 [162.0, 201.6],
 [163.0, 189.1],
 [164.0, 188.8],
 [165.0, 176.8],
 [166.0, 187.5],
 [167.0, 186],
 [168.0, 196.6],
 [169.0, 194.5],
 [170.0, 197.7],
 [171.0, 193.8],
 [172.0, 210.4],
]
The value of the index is 197.7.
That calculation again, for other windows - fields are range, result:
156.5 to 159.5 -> 205.9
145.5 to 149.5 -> 203.1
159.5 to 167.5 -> 213.2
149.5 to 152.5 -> 190.7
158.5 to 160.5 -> 199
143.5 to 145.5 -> 209.2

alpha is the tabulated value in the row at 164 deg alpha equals 188.8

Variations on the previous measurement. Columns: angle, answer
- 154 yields 207.6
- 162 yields 201.6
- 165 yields 176.8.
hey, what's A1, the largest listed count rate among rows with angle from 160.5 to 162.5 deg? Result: 213.2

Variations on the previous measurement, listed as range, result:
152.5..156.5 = 207.6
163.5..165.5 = 188.8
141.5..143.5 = 203.2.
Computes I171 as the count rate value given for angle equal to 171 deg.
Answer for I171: 193.8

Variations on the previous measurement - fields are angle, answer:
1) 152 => 190.7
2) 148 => 196.6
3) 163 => 189.1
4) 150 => 186.9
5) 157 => 205.9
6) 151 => 188.5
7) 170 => 197.7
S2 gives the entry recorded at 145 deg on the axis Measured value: 199.3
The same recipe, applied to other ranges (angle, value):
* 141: 215.2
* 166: 187.5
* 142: 202.9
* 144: 209.2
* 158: 203.2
